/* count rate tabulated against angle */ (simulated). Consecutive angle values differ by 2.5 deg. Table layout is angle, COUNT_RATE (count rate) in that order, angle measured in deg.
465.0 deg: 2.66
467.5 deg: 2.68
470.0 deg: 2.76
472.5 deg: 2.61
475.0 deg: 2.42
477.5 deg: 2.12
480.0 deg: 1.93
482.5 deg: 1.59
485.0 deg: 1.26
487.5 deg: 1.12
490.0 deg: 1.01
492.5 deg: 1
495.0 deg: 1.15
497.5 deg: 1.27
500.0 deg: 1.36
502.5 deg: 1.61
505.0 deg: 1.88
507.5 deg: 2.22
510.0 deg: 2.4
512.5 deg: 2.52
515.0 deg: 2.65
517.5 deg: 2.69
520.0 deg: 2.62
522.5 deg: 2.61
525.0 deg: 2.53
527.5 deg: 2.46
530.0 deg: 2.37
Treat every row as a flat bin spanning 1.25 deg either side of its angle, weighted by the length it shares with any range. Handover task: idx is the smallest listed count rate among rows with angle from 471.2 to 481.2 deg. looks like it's 1.93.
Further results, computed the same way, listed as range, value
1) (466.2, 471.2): 2.68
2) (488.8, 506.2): 1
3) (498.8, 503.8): 1.36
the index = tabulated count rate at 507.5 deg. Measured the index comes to 2.22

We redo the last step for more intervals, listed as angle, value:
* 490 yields 1.01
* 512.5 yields 2.52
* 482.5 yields 1.59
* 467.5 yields 2.68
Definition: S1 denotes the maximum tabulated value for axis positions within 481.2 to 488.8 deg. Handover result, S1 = 1.59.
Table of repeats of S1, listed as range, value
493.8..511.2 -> 2.4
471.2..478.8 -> 2.61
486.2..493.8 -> 1.12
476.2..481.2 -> 2.12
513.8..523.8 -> 2.69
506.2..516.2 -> 2.65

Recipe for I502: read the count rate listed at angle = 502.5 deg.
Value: 1.61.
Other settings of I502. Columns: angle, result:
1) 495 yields 1.15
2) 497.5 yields 1.27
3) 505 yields 1.88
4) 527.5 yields 2.46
